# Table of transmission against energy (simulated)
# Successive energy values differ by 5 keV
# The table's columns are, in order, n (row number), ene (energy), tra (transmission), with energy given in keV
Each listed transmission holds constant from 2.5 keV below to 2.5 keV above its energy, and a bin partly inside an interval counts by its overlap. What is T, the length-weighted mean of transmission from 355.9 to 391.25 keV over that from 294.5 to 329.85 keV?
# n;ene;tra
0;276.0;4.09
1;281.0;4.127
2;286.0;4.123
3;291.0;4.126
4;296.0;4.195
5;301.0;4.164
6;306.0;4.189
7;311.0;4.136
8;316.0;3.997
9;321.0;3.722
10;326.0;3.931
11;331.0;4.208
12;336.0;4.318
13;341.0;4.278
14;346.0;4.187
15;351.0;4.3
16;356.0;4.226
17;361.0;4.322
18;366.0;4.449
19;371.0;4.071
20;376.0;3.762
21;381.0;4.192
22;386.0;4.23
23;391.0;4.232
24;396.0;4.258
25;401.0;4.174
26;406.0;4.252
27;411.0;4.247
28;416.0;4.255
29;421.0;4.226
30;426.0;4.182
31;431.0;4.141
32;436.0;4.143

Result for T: 1.03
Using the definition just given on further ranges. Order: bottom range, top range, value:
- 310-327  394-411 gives 1.08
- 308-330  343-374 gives 1.07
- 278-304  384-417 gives 1.02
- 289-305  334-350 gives 1.02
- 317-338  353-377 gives 1.04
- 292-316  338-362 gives 1.03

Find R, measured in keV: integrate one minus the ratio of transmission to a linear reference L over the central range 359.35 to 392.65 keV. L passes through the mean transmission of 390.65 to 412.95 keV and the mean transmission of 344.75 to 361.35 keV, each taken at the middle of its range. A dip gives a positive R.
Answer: 0.6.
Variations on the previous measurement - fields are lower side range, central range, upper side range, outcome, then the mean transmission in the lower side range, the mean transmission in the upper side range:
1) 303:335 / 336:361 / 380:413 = -0.89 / 4.05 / 4.23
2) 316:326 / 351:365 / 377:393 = -0.91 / 3.84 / 4.17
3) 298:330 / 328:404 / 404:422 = -1.23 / 4.03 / 4.25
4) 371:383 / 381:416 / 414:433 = -1.24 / 3.99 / 4.2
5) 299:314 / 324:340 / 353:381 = -0.03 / 4.16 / 4.17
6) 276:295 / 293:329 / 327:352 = 1.09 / 4.13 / 4.24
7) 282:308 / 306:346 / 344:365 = 1.15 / 4.16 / 4.27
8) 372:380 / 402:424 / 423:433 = -0.81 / 3.9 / 4.17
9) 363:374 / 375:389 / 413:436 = 0.43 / 4.24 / 4.2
